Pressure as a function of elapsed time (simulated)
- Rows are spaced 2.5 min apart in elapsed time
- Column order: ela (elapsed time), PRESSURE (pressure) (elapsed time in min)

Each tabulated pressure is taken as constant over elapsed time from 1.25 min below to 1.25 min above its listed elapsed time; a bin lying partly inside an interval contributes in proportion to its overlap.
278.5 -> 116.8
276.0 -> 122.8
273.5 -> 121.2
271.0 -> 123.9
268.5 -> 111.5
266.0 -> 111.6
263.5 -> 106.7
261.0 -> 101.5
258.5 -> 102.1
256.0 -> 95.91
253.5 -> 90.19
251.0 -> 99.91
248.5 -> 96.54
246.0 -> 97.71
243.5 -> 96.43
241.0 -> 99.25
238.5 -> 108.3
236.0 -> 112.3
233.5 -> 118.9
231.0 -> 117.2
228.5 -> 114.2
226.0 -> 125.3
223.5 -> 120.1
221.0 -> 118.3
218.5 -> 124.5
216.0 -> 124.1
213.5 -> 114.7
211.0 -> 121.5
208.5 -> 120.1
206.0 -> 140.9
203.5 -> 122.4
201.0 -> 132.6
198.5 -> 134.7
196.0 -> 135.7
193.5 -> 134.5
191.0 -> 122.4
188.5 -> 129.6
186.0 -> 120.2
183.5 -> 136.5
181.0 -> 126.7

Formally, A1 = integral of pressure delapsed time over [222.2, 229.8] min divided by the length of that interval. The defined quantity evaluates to 120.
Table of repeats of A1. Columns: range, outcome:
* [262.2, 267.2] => 109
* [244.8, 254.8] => 96.1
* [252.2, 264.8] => 99.3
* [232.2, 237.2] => 116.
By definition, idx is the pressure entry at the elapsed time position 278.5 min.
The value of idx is 116.8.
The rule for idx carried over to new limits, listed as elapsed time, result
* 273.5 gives 121.2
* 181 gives 126.7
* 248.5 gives 96.54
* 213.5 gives 114.7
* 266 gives 111.6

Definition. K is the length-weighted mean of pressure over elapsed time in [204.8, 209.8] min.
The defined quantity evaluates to 130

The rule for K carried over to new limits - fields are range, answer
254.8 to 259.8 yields 99.1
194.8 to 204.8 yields 131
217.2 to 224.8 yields 121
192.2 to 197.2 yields 135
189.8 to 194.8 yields 129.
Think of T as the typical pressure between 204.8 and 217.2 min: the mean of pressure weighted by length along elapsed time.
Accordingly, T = 124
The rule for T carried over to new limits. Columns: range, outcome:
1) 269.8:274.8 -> 123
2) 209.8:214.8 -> 118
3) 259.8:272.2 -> 111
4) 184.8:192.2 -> 124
